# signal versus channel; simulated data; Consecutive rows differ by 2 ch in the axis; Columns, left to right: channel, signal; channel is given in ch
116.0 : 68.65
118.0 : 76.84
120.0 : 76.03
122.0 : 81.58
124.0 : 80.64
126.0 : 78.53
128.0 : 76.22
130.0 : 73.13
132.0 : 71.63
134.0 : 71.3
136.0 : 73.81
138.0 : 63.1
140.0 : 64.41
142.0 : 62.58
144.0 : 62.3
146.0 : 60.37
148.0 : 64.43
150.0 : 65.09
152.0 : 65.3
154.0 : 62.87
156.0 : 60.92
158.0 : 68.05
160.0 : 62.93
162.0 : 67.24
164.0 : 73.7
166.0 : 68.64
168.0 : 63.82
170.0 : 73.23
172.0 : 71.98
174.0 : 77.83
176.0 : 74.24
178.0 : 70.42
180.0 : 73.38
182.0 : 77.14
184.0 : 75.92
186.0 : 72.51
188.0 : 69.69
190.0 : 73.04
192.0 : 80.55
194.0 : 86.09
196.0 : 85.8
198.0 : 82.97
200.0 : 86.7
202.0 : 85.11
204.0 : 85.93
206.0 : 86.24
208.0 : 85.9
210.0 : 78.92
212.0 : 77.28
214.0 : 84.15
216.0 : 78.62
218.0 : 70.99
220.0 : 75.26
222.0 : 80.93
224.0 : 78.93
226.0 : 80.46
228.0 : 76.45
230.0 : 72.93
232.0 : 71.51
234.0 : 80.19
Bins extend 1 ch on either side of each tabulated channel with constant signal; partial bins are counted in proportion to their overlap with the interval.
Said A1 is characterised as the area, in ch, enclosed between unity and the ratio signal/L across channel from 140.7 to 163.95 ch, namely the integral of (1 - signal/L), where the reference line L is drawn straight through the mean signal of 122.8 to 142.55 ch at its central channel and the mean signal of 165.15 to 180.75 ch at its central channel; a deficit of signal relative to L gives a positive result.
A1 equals 2.4 ch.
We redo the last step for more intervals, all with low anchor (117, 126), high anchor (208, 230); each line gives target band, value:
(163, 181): 1.5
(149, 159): 1.8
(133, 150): 2.9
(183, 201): -0.2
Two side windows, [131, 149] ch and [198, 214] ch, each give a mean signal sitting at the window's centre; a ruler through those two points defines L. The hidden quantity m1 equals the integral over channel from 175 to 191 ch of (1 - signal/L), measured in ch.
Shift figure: 0.9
